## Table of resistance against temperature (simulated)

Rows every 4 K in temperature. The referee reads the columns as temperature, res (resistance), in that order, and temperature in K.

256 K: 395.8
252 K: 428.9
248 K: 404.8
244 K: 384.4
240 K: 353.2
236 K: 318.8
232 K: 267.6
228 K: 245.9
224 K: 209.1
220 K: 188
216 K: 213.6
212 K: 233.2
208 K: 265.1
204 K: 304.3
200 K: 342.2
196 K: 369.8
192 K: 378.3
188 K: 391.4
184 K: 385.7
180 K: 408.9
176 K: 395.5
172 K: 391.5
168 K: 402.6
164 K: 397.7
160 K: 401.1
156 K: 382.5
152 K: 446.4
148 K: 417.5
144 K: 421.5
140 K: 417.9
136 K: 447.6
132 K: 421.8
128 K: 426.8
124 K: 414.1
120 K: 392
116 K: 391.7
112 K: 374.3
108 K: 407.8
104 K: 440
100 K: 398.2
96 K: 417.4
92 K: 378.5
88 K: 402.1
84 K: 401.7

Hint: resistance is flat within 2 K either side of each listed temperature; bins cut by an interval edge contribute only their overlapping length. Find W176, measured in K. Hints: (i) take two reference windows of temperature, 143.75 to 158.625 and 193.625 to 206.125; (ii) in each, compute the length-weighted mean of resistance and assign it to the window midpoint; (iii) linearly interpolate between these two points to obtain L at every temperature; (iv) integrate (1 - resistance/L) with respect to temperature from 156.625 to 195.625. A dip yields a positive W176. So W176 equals -1.8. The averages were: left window 416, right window 339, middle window 393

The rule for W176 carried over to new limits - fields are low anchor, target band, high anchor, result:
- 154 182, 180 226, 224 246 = 6.4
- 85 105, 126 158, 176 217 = -4.3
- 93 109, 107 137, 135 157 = 0.7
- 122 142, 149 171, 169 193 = 0.1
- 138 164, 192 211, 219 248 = 1.0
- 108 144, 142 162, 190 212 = -1.7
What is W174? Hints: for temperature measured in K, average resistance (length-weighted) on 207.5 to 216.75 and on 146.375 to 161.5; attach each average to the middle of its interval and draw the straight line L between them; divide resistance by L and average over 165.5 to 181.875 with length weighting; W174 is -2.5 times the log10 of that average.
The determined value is -0.14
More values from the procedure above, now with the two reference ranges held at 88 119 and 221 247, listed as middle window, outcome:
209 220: 0.38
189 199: -0.14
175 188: -0.17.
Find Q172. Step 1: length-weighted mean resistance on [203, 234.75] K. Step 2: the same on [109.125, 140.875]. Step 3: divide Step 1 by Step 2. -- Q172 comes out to 0.59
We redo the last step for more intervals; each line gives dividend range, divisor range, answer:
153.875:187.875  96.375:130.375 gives 0.97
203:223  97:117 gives 0.58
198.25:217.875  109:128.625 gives 0.68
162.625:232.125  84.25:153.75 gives 0.78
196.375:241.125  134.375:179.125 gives 0.66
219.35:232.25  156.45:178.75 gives 0.57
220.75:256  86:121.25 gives 0.81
